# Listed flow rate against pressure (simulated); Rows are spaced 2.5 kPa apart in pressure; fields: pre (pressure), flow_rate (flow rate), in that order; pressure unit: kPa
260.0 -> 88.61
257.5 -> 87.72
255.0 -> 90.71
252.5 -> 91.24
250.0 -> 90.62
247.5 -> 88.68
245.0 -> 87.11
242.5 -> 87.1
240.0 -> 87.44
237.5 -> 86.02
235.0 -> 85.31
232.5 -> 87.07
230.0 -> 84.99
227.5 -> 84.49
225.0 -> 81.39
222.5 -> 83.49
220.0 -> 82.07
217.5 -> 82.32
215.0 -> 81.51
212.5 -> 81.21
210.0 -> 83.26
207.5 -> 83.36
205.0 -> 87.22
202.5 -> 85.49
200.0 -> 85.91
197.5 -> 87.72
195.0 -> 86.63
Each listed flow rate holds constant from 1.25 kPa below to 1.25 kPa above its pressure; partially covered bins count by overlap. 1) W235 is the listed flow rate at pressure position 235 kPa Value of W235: 85.31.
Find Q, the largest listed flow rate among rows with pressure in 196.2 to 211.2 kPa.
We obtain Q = 87.72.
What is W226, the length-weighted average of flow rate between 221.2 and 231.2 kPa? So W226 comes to 83.6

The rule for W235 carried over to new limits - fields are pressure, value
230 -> 84.99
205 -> 87.22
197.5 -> 87.72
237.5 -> 86.02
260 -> 88.61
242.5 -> 87.1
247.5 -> 88.68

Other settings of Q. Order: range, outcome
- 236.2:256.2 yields 91.24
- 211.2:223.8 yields 83.49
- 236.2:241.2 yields 87.44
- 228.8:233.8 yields 87.07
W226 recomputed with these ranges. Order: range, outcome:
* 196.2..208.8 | 85.9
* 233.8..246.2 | 86.6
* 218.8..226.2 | 82.3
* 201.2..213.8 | 84.1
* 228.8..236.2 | 85.8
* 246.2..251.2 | 89.6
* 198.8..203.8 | 85.7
